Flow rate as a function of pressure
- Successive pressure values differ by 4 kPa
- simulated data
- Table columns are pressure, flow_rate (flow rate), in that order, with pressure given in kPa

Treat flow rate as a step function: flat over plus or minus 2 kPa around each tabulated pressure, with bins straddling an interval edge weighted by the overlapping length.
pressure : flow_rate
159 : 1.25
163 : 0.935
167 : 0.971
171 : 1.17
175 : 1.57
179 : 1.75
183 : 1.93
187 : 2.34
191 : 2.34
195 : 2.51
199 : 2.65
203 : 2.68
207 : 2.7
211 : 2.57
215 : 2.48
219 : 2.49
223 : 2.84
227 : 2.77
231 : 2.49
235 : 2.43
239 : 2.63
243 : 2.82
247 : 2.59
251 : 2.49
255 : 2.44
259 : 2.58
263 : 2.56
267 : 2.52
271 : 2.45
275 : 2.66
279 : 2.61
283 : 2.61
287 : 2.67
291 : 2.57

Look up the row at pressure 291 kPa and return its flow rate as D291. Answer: 2.57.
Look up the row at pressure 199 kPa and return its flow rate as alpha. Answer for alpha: 2.65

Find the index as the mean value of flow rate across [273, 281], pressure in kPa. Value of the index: 2.63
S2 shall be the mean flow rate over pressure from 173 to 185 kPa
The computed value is 1.75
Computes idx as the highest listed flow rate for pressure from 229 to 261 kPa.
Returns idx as 2.82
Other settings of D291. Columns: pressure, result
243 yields 2.82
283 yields 2.61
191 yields 2.34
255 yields 2.44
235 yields 2.43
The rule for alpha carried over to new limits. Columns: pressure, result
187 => 2.34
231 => 2.49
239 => 2.63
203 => 2.68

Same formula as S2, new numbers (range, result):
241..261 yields 2.58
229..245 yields 2.59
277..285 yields 2.61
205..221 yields 2.56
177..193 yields 2.09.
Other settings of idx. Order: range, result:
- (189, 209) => 2.7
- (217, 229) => 2.84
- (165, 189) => 2.34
